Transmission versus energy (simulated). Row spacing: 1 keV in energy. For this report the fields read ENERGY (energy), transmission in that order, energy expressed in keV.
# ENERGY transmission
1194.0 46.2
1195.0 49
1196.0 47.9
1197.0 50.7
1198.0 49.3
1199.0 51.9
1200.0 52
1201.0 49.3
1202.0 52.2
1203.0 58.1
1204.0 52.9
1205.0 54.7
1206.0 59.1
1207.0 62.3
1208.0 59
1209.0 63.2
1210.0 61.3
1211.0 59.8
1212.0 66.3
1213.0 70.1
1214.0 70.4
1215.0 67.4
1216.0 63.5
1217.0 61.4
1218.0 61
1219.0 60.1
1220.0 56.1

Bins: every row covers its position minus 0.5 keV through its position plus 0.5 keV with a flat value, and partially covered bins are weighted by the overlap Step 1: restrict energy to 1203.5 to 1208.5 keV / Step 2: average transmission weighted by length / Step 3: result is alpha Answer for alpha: 57.6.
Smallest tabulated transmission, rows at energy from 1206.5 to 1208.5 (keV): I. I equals 59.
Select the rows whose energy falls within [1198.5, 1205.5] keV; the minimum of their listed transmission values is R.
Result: 49.3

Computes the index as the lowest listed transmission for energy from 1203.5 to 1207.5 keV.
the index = 52.9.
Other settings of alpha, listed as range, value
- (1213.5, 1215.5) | 68.9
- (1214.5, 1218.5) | 63.3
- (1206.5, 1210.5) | 61.5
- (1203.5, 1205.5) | 53.8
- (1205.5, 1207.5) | 60.7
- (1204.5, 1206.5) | 56.9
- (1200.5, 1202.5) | 50.8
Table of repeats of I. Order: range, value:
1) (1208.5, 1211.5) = 59.8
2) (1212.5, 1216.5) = 63.5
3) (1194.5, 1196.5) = 47.9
